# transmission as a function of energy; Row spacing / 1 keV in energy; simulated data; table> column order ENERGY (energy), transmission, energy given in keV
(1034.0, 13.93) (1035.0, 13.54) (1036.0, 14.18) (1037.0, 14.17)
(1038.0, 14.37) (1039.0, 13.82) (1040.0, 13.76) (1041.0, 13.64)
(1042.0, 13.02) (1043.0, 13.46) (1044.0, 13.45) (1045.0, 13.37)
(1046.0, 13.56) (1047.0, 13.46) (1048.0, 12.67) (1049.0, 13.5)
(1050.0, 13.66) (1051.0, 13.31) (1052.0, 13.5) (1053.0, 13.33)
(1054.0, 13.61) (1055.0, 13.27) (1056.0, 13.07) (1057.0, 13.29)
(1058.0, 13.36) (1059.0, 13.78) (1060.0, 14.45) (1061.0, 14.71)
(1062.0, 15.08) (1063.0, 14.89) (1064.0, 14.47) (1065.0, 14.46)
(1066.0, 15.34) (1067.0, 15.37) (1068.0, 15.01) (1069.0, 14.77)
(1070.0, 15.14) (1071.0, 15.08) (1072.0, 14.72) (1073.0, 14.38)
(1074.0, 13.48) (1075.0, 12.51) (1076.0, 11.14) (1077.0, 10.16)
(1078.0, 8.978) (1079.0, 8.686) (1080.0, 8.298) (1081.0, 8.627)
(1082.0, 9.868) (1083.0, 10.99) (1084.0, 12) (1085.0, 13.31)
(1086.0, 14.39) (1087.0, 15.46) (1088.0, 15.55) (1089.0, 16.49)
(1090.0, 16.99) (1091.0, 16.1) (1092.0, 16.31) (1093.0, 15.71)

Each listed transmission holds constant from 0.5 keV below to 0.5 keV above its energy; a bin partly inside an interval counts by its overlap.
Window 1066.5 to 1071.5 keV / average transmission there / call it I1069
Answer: 15.1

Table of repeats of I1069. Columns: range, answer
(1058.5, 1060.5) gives 14.1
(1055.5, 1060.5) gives 13.6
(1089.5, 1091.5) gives 16.5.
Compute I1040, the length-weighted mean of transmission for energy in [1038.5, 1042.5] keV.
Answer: 13.6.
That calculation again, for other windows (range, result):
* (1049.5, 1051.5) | 13.5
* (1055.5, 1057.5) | 13.2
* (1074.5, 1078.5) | 10.7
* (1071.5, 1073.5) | 14.6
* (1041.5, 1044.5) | 13.3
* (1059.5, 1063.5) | 14.8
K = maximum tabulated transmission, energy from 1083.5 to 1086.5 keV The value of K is 14.39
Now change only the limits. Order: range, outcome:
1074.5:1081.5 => 12.51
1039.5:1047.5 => 13.76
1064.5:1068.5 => 15.37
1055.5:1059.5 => 13.78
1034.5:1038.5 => 14.37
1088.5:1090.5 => 16.99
